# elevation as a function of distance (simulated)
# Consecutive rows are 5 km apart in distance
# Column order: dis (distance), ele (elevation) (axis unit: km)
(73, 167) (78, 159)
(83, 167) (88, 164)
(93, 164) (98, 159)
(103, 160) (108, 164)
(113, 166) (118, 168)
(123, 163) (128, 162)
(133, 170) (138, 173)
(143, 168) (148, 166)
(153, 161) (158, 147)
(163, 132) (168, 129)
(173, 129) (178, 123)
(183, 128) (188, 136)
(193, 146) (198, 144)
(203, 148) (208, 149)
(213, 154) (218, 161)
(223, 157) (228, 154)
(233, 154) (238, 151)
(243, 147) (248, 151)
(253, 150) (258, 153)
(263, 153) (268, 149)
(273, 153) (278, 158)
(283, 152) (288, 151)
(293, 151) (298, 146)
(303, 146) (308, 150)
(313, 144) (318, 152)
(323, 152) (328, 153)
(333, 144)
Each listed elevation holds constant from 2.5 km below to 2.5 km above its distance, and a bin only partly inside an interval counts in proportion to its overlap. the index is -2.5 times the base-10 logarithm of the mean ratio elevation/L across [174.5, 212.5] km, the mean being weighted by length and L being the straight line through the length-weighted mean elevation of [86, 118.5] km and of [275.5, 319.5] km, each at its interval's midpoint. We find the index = 0.127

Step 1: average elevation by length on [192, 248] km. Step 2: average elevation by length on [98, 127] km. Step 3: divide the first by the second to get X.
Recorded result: 0.93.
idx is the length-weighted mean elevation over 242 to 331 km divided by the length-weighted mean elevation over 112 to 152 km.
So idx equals 0.9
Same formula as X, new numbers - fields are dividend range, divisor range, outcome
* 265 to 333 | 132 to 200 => 1.03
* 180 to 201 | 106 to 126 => 0.84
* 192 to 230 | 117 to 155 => 0.91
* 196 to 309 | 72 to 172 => 0.95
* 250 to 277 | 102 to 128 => 0.93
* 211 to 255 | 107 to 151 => 0.92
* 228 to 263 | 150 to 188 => 1.11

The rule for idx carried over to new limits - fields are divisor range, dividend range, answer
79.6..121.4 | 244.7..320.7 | 0.92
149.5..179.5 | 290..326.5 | 1.08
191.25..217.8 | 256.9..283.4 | 1.02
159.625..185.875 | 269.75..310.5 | 1.17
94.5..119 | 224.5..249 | 0.93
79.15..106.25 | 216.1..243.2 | 0.95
